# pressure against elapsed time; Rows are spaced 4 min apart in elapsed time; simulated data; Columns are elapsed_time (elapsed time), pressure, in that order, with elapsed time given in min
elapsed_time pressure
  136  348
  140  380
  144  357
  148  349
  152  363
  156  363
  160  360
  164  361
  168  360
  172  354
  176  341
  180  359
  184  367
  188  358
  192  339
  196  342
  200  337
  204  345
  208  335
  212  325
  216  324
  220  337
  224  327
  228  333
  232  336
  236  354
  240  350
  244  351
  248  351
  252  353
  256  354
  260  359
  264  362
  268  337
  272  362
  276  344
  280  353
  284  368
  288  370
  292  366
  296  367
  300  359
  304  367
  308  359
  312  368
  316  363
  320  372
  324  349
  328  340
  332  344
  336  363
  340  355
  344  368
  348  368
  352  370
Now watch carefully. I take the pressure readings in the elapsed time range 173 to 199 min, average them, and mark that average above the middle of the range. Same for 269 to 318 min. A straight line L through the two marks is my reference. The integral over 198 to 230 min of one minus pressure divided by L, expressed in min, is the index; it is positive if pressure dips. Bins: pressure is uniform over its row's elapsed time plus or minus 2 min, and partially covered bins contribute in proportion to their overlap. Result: 1.9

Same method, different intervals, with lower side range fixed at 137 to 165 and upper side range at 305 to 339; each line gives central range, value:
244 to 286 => 0.5 min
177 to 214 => 1.6 min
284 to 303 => -0.4 min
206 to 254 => 2.7 min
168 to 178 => 0.3 min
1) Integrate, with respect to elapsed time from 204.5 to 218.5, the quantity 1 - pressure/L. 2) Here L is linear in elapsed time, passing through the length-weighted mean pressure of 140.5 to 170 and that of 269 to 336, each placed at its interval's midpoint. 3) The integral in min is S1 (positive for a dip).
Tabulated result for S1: 1.2 min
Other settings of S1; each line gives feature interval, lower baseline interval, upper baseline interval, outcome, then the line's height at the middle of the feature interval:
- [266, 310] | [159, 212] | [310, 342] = -0.6 min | 355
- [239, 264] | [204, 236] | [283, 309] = -0.5 min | 347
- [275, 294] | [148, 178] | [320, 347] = -0.3 min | 356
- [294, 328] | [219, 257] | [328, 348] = -0.8 min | 353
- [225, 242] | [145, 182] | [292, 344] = 0.7 min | 358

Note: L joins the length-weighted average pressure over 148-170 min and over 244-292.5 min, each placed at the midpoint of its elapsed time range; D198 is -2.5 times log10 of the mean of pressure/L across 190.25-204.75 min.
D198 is 0.06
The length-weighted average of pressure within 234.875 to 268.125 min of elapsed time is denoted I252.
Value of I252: 353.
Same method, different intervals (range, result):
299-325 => 363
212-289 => 348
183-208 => 346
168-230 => 342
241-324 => 359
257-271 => 353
